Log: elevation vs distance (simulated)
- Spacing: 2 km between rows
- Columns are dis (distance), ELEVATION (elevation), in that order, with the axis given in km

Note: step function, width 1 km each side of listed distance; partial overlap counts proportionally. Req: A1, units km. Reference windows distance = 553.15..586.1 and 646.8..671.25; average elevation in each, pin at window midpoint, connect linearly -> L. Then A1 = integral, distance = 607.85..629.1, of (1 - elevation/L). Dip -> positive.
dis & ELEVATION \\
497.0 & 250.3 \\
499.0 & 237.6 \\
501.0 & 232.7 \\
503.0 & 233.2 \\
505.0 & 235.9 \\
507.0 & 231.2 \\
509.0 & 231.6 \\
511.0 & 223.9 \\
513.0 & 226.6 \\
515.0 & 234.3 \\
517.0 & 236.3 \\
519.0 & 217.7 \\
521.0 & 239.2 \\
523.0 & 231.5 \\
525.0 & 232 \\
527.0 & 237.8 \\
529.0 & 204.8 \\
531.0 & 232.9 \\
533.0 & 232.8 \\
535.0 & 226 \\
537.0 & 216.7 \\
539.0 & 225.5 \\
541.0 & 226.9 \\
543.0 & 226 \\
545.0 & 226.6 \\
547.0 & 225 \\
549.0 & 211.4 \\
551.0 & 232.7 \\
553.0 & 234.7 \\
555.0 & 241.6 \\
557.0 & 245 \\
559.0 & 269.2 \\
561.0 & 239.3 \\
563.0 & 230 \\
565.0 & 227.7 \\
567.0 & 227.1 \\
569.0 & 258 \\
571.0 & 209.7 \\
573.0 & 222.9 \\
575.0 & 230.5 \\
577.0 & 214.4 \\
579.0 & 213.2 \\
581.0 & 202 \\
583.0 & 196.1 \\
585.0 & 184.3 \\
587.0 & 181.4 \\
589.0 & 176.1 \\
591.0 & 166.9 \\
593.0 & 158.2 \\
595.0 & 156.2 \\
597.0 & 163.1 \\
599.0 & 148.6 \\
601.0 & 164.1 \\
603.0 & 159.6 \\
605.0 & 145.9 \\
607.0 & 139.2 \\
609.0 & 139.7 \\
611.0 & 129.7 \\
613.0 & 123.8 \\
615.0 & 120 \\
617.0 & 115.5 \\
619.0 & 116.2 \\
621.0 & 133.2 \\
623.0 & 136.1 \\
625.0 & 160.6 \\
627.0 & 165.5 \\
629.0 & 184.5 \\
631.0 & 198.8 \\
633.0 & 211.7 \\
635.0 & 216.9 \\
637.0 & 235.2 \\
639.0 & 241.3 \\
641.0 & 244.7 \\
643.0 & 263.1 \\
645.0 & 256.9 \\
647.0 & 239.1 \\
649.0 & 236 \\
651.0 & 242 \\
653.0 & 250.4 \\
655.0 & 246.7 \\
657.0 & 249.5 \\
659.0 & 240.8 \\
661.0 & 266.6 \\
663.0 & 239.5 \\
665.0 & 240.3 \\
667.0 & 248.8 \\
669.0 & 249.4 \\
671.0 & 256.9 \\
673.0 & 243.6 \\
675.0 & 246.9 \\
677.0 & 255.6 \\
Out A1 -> 9.0 km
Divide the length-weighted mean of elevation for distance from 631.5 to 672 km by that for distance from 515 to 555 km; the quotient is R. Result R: 1.07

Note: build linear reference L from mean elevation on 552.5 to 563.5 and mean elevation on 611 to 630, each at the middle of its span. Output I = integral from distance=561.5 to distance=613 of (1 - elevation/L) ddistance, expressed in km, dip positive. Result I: 2.99 km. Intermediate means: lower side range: 244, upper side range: 139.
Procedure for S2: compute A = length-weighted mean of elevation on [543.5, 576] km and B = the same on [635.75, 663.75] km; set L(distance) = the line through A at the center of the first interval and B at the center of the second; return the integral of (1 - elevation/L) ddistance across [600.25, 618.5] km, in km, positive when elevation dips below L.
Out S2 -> 7.9 km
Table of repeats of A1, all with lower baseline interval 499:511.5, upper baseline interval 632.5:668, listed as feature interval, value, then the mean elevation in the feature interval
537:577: 0.82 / 231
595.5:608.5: 4.70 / 153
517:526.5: 0.09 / 231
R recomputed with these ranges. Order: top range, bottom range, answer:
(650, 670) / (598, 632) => 1.70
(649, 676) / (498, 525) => 1.07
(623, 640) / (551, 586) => 0.87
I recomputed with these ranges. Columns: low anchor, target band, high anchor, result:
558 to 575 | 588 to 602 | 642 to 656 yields 4.5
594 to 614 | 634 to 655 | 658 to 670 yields -2.7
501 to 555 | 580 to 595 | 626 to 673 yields 3.4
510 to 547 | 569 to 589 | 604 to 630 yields -3.3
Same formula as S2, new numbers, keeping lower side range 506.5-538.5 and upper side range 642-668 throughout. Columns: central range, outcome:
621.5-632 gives 3.3 km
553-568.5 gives -0.4 km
